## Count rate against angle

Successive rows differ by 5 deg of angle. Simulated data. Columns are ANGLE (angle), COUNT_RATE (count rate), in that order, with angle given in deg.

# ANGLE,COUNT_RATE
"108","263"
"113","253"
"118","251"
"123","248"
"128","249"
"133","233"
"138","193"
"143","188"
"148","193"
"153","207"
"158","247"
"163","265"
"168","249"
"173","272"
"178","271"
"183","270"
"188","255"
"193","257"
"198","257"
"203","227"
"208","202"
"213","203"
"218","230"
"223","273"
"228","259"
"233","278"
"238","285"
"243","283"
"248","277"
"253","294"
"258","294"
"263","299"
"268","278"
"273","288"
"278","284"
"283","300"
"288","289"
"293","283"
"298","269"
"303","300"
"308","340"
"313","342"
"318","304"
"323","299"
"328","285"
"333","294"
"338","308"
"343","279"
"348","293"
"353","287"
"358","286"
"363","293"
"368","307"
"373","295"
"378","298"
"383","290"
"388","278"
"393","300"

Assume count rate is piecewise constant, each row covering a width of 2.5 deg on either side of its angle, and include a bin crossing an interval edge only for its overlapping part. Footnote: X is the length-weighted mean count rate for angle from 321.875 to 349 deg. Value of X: 293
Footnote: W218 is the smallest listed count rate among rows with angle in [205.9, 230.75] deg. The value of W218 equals 202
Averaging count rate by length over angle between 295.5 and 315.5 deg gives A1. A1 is 313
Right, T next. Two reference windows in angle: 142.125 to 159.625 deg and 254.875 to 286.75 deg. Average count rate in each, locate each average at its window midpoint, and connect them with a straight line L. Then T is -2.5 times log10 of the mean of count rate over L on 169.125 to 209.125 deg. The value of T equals -0.085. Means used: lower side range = 209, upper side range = 291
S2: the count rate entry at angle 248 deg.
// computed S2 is 277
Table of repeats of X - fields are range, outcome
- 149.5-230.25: 246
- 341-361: 287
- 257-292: 290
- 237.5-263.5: 288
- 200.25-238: 242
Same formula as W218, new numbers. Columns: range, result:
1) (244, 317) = 269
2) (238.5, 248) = 277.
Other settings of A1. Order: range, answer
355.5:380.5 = 296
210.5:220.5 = 216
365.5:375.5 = 301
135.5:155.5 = 195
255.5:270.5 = 290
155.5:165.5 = 256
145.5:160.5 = 216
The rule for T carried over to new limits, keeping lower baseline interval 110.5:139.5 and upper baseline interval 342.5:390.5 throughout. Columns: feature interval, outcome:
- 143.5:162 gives 0.14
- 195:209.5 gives 0.11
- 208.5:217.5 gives 0.23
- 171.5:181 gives -0.09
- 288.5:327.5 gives -0.09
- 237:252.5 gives -0.07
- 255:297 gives -0.07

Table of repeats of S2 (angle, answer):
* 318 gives 304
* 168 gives 249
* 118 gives 251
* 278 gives 284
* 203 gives 227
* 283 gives 300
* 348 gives 293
